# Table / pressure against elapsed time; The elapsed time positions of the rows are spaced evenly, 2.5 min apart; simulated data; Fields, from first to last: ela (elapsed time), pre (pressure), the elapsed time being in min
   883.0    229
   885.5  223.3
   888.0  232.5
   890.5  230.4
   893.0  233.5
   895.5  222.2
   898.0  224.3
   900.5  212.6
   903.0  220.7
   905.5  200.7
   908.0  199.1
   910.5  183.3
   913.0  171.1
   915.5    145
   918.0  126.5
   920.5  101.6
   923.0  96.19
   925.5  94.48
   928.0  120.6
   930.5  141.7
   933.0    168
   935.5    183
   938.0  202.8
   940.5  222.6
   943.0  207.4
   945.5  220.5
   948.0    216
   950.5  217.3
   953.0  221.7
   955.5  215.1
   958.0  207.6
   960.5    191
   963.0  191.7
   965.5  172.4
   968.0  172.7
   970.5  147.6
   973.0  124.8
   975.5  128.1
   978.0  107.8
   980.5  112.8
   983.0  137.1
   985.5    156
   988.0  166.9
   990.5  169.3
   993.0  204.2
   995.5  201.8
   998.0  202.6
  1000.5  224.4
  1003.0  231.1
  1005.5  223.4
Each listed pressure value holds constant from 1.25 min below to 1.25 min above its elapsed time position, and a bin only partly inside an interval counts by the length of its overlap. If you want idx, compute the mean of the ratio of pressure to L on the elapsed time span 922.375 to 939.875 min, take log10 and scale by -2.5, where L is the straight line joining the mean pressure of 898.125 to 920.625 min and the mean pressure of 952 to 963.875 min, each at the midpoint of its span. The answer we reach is 0.28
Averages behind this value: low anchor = 180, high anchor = 206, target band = 148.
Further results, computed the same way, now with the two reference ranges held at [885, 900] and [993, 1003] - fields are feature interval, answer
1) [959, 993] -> 0.36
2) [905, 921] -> 0.35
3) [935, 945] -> 0.07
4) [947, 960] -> 0.02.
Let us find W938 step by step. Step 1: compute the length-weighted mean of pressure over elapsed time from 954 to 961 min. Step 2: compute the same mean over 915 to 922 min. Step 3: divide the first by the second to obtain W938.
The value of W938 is 1.7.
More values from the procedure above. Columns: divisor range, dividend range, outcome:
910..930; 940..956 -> 1.69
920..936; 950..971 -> 1.51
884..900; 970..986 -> 0.57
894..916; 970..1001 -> 0.80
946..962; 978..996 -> 0.75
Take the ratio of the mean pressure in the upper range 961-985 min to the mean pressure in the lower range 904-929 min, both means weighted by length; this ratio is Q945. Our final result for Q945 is 1.01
